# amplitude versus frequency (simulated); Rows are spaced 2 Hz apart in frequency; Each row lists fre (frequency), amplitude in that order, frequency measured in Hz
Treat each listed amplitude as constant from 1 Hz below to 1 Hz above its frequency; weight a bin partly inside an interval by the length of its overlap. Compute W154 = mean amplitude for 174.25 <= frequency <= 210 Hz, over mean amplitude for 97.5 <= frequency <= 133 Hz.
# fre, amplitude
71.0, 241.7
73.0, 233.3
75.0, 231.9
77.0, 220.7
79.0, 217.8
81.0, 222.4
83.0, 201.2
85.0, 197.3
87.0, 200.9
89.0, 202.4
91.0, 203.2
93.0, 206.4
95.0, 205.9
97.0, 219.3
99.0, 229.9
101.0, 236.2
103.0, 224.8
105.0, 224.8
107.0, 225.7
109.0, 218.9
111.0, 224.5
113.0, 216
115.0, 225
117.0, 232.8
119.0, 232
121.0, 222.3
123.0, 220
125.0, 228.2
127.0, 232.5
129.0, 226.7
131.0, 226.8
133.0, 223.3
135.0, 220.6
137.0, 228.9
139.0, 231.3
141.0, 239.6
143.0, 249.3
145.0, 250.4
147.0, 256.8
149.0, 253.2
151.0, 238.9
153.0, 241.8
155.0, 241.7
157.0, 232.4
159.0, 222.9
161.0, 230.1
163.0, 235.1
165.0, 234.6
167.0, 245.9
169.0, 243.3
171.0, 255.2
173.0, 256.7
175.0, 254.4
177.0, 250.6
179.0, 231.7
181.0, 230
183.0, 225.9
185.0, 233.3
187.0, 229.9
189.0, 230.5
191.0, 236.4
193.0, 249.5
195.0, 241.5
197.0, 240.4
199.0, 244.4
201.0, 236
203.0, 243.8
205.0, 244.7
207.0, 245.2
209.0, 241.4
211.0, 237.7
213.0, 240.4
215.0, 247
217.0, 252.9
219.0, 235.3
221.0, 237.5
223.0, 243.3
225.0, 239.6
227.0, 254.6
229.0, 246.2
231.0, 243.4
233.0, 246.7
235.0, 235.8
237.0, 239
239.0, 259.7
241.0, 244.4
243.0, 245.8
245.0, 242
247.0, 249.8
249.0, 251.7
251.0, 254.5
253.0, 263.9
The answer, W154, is 1.1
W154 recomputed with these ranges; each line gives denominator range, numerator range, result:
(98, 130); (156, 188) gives 1.05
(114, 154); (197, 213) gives 1.03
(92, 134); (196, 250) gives 1.09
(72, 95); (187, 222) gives 1.14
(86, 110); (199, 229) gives 1.12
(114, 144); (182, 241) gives 1.05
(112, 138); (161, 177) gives 1.09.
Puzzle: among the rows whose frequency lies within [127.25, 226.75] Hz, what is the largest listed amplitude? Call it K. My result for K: 256.8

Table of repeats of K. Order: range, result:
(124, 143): 249.3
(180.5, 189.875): 233.3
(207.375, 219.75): 252.9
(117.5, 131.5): 232.5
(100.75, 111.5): 236.2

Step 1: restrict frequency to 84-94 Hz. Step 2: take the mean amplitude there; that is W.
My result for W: 202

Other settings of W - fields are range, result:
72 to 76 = 233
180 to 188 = 230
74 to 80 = 223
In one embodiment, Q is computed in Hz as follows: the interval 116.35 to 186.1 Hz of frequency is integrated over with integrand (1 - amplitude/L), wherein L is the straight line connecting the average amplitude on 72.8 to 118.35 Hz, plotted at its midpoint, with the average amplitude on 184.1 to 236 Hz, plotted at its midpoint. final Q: -2.15 Hz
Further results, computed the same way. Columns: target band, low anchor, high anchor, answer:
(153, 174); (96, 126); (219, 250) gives -0.6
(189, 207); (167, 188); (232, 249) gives 0.1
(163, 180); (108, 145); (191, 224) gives -0.7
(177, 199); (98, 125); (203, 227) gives 0.2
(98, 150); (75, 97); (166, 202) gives -2.1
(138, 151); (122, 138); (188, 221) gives -1.0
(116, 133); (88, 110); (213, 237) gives -0.3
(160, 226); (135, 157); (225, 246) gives 0.8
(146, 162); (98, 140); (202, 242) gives -0.5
